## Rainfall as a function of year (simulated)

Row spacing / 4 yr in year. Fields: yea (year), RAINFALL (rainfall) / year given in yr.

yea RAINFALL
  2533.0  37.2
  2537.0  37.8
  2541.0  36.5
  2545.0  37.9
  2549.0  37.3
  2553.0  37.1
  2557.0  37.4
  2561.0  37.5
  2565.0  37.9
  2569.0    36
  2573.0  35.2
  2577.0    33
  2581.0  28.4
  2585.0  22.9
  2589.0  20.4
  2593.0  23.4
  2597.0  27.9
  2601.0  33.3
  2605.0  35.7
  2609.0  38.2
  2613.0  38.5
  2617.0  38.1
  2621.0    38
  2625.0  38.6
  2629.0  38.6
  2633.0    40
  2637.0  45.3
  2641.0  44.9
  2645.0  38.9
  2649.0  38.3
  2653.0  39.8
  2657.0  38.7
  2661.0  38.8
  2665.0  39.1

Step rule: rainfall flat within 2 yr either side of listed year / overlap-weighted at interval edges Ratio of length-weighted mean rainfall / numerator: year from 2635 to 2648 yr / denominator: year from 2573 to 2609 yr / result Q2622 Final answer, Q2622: 1.47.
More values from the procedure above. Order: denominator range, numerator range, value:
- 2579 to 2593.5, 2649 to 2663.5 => 1.64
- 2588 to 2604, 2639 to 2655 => 1.49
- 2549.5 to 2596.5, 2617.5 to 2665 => 1.25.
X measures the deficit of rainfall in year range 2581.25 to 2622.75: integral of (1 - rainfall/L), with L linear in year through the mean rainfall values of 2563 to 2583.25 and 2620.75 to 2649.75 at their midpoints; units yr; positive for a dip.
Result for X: 6.4 yr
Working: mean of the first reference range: 34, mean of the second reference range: 40.6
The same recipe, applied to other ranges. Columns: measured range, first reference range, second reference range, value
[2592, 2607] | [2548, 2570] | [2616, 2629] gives 2.9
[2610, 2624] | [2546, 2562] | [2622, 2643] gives 0.8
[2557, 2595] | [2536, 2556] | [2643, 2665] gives 6.9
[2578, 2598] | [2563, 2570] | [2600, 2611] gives 6.4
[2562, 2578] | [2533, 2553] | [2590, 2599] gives -2.5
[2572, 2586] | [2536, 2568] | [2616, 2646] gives 3.1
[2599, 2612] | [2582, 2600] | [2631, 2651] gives -2.9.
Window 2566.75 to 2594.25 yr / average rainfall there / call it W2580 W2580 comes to 28.7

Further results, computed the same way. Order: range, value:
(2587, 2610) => 29.5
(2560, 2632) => 33.5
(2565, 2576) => 35.8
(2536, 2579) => 36.7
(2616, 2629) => 38.3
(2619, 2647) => 40.6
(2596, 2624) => 36.1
